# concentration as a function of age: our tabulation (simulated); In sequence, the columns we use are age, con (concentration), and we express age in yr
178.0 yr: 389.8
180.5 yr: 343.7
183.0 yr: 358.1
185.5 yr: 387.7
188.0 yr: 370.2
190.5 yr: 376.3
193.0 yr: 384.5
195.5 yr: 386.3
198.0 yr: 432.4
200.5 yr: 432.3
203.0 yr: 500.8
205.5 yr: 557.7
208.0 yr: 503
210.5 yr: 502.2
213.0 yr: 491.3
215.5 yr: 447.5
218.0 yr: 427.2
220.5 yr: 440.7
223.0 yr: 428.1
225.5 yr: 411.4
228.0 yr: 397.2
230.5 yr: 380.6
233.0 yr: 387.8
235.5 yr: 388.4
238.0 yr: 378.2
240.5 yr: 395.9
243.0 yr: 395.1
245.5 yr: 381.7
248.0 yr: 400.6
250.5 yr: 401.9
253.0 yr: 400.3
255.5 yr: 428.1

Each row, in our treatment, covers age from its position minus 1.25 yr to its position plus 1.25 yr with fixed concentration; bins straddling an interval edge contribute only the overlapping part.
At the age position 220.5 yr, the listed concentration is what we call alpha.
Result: 440.7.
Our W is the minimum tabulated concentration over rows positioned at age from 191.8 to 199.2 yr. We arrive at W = 384.5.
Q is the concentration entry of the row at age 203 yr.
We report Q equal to 500.8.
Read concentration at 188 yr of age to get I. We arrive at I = 370.2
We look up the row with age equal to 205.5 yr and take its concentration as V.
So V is 557.7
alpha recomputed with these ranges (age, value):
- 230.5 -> 380.6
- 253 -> 400.3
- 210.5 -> 502.2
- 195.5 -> 386.3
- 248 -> 400.6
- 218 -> 427.2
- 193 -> 384.5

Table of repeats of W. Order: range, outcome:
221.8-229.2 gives 397.2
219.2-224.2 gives 428.1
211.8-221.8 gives 427.2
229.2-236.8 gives 380.6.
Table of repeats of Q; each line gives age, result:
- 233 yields 387.8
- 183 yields 358.1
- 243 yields 395.1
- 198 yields 432.4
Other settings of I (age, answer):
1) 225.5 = 411.4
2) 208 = 503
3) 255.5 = 428.1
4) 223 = 428.1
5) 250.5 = 401.9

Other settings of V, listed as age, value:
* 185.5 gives 387.7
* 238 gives 378.2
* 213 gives 491.3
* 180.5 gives 343.7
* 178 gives 389.8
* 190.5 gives 376.3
